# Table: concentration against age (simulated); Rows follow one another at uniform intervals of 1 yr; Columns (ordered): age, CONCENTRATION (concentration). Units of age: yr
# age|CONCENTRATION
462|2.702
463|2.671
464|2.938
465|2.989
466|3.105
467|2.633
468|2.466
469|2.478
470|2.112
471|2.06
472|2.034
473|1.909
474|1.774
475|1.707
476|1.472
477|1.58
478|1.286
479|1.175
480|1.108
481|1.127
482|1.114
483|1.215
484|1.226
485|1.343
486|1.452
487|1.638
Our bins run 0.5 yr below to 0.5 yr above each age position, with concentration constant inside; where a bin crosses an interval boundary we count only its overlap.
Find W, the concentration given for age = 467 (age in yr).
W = 2.633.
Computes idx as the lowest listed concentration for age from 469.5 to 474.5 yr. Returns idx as 1.774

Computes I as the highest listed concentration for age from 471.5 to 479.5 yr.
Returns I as 2.034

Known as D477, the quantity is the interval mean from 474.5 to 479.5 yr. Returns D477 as 1.44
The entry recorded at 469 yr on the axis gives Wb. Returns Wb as 2.478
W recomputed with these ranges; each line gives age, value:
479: 1.175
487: 1.638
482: 1.114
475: 1.707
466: 3.105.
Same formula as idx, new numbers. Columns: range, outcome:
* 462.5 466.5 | 2.671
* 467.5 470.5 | 2.112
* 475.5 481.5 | 1.108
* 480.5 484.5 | 1.114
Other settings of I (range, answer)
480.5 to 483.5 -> 1.215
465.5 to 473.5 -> 3.105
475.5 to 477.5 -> 1.58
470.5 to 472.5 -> 2.06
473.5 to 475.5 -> 1.774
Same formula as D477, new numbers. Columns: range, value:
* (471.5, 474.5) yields 1.91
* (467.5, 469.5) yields 2.47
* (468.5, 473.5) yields 2.12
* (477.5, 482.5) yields 1.16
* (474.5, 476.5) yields 1.59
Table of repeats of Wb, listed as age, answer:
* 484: 1.226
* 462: 2.702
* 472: 2.034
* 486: 1.452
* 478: 1.286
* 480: 1.108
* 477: 1.58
